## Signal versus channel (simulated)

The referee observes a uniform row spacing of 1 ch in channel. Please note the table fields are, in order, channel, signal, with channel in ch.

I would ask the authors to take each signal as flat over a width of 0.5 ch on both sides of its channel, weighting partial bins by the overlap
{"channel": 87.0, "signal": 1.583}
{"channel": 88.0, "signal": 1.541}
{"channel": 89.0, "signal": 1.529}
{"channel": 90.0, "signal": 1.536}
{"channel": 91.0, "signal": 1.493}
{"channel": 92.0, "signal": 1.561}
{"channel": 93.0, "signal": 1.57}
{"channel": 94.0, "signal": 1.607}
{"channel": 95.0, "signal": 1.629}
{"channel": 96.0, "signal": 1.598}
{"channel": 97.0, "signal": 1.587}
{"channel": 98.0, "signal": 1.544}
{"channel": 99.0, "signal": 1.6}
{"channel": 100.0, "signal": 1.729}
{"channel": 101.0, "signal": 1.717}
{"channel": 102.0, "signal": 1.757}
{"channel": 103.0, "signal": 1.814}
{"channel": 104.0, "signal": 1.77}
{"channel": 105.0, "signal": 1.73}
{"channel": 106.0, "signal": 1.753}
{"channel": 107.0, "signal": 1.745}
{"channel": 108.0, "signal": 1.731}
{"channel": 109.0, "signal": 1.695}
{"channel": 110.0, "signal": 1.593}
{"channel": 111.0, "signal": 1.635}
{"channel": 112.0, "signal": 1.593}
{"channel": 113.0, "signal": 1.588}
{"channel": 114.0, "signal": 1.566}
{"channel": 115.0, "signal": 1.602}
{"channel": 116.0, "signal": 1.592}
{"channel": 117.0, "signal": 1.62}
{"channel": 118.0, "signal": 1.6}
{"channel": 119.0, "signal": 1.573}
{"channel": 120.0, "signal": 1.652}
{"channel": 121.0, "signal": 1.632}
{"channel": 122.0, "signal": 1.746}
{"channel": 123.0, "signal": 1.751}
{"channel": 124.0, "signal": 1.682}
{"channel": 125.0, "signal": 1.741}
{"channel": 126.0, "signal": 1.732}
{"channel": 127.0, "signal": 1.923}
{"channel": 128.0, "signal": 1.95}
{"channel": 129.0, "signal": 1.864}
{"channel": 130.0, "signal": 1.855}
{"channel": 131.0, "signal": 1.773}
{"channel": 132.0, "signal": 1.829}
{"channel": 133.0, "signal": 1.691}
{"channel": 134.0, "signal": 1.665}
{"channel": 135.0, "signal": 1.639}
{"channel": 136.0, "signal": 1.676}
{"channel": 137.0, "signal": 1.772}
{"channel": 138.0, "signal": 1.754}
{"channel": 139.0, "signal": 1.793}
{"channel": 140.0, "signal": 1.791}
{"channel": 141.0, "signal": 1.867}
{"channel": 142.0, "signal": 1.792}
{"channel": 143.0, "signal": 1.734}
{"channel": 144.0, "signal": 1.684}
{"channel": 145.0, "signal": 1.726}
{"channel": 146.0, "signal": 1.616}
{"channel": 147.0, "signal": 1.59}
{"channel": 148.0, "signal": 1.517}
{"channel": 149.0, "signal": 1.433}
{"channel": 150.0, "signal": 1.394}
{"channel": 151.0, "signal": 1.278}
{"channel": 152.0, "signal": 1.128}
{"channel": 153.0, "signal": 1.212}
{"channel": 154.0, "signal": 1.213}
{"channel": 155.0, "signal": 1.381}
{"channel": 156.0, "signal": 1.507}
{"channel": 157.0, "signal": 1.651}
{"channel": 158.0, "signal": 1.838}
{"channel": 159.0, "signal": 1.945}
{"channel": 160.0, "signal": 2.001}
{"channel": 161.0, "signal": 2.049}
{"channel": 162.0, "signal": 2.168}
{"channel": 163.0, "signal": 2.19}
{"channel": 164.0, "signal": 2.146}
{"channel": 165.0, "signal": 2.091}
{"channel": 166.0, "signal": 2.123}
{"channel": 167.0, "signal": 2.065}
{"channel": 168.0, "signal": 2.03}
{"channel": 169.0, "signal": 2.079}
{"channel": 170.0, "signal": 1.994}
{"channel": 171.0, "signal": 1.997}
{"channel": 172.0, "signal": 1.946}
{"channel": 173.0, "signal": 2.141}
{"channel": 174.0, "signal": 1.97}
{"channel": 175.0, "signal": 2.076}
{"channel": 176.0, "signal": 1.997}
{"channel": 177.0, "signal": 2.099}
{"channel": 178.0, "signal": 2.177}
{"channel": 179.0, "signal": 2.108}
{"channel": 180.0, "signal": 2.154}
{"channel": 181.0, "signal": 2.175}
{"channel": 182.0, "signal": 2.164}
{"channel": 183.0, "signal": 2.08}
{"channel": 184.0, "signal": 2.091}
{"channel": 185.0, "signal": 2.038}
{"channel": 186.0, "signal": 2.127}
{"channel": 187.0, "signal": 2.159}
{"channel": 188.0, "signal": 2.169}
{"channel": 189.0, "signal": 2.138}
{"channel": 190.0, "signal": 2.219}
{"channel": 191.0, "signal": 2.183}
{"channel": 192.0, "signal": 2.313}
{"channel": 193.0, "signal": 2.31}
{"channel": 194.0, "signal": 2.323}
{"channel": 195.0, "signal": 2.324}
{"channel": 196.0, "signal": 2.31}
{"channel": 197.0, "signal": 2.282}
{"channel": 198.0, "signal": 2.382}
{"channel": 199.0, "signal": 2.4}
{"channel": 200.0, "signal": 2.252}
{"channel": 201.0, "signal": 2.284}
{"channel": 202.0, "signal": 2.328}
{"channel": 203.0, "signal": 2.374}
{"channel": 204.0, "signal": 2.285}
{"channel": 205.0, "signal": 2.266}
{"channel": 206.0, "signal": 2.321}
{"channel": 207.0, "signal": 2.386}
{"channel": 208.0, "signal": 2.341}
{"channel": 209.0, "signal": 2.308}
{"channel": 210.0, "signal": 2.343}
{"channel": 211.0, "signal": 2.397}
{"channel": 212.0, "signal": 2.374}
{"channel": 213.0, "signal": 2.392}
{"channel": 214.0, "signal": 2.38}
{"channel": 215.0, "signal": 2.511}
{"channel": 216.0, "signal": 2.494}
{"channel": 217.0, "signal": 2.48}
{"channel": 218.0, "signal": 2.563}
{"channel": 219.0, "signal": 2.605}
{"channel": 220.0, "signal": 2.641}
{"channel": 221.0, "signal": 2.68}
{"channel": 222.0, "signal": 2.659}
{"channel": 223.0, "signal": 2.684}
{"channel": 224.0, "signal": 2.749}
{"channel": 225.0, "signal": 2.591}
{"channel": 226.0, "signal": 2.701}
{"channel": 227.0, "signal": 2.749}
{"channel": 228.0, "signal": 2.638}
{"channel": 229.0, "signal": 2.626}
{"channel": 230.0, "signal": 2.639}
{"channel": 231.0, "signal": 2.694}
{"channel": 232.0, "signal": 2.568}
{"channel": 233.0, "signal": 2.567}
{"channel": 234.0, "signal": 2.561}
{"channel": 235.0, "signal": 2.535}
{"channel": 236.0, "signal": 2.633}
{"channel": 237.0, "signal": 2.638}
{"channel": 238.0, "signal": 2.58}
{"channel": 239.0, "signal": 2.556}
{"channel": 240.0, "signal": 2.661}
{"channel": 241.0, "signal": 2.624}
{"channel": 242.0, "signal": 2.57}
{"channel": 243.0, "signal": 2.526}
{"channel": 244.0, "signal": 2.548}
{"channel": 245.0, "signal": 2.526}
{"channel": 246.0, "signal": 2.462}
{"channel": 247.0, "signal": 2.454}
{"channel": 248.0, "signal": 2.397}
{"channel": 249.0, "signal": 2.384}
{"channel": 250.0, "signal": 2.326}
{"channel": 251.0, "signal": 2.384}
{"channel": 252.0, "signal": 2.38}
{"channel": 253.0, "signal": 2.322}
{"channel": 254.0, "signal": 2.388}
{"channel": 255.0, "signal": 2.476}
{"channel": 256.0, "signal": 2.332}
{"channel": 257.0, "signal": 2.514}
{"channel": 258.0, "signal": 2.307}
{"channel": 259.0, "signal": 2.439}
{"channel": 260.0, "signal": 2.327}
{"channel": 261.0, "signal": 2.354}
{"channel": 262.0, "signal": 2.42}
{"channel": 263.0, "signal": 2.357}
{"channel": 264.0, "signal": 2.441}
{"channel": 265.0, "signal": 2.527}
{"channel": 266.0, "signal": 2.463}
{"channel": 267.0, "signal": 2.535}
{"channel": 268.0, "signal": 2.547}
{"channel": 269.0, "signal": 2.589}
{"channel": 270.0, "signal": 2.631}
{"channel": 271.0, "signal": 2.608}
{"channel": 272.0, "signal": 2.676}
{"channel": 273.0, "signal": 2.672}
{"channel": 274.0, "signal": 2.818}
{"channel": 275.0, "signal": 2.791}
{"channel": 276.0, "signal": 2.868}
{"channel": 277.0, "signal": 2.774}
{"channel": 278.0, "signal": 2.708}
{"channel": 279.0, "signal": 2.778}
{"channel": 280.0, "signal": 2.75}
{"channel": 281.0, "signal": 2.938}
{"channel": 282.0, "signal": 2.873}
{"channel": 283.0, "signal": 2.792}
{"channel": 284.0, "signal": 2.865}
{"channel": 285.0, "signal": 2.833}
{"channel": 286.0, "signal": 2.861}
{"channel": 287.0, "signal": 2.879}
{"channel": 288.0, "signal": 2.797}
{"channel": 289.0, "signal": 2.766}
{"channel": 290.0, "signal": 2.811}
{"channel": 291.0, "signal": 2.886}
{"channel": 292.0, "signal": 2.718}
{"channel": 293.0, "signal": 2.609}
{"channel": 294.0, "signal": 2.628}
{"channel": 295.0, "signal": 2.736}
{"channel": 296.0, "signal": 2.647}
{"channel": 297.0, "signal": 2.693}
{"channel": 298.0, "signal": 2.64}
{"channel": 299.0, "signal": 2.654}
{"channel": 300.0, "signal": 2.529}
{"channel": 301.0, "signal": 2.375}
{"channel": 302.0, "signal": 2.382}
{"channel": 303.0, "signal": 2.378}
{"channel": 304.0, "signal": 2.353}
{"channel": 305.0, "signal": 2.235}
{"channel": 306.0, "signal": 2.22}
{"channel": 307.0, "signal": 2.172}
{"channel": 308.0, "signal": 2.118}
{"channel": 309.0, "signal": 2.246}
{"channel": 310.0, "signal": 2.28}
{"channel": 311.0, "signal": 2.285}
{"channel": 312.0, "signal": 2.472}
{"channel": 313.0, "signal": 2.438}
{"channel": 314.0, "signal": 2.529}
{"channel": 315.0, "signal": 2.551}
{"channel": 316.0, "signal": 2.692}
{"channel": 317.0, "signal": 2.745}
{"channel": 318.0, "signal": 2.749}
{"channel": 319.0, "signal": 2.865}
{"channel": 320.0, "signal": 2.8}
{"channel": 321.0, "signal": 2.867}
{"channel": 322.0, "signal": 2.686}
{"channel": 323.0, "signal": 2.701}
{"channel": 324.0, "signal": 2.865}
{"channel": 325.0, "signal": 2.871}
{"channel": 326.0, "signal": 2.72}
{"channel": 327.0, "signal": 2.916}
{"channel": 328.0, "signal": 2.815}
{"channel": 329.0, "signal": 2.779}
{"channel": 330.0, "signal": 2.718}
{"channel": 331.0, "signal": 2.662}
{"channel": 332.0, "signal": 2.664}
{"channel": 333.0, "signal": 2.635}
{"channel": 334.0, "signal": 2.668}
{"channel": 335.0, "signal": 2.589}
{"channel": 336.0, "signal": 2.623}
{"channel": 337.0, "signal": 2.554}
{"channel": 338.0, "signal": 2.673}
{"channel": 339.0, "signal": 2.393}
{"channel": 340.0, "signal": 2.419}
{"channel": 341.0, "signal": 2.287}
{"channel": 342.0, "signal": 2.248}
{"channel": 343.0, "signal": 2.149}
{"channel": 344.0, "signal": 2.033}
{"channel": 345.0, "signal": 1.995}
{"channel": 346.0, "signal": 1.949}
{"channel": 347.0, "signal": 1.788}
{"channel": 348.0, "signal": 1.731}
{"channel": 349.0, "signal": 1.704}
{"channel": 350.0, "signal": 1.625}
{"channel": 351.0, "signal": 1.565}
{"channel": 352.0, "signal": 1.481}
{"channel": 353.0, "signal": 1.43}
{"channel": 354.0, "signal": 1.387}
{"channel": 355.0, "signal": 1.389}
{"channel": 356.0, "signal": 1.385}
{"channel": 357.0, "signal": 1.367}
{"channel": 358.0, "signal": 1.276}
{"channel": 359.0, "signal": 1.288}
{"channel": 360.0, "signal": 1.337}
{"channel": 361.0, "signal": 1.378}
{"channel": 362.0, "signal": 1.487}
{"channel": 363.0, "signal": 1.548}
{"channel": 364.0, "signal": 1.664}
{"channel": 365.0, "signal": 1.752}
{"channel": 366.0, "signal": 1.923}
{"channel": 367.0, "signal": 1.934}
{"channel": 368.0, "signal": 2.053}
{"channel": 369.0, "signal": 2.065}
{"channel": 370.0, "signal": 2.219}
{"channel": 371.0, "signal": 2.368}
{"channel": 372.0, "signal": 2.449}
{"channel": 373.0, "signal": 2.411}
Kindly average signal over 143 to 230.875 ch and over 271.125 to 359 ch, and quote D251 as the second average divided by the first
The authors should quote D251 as 1.1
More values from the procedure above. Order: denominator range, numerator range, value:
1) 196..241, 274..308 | 1.06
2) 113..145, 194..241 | 1.45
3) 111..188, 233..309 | 1.42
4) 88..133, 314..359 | 1.36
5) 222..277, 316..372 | 0.85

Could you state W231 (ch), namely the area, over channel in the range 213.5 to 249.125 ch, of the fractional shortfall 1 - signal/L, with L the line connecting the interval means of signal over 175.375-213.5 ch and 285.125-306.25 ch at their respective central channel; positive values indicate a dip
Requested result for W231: -3.0 ch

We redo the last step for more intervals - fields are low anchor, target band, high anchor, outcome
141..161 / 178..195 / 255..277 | -2.7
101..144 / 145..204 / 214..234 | 5.2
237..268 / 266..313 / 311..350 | -2.6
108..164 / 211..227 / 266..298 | -2.0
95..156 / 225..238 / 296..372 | -4.5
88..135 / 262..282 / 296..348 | -3.1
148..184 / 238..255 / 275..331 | -1.0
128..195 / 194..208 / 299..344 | -1.8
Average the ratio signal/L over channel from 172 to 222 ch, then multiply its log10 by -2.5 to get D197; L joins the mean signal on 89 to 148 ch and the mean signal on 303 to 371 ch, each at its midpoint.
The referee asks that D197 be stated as -0.22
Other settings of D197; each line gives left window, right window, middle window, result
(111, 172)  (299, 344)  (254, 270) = -0.079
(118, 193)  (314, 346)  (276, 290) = -0.175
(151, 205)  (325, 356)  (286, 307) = -0.192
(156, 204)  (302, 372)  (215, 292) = -0.200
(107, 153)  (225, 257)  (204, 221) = -0.055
